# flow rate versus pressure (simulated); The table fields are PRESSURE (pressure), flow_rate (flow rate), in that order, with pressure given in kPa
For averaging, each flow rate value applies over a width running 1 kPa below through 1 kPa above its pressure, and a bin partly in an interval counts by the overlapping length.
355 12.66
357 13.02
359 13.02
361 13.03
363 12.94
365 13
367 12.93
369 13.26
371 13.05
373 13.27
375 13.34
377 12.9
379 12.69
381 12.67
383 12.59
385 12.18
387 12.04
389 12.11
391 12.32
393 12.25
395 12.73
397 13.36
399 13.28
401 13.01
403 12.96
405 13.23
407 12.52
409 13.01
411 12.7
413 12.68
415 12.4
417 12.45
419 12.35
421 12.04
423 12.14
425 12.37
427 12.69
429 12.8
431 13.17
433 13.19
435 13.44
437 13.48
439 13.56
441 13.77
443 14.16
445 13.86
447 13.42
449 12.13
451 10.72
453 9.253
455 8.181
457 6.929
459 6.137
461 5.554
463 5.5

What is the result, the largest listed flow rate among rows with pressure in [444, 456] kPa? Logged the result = 13.86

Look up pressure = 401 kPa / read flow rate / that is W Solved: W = 13.01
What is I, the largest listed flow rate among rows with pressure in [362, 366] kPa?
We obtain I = 13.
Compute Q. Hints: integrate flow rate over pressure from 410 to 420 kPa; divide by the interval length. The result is 12.5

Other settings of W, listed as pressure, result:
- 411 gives 12.7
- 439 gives 13.56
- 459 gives 6.137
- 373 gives 13.27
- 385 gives 12.18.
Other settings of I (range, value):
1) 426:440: 13.56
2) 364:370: 13.26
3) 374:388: 13.34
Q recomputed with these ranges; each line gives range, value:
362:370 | 13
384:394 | 12.2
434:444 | 13.7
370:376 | 13.2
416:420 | 12.4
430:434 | 13.2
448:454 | 10.7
